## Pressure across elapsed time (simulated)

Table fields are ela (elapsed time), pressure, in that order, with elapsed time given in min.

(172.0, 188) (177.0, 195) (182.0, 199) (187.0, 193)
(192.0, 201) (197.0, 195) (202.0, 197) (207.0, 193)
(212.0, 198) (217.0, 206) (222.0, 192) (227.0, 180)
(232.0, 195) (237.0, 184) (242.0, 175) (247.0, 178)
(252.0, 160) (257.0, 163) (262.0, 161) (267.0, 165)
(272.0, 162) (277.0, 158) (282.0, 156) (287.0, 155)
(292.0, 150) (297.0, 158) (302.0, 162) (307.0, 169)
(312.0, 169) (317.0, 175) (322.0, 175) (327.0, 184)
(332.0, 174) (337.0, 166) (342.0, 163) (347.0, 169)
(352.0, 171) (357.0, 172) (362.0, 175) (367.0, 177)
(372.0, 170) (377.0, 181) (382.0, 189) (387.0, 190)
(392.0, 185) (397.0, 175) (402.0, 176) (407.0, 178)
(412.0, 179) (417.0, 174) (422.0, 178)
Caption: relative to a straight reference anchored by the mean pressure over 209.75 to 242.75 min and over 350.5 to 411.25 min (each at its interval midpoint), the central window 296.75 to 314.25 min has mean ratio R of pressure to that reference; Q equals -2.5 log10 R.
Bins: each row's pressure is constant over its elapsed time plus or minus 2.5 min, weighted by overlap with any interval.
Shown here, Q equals 0.12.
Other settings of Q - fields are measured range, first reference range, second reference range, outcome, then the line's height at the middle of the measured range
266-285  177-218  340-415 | 0.179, 188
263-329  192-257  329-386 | 0.100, 180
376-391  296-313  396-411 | -0.077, 174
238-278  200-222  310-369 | 0.137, 189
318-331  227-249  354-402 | 0.013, 180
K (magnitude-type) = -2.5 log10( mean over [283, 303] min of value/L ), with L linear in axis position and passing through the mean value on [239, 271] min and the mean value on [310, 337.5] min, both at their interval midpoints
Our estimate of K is 0.10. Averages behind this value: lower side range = 167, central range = 156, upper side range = 174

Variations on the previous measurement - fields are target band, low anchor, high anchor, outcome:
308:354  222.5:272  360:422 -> 0.032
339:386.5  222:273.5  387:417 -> 0.019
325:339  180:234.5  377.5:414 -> 0.070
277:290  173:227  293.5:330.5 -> 0.136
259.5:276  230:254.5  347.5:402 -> 0.101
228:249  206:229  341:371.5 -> 0.046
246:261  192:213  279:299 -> 0.042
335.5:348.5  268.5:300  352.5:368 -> 0.026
